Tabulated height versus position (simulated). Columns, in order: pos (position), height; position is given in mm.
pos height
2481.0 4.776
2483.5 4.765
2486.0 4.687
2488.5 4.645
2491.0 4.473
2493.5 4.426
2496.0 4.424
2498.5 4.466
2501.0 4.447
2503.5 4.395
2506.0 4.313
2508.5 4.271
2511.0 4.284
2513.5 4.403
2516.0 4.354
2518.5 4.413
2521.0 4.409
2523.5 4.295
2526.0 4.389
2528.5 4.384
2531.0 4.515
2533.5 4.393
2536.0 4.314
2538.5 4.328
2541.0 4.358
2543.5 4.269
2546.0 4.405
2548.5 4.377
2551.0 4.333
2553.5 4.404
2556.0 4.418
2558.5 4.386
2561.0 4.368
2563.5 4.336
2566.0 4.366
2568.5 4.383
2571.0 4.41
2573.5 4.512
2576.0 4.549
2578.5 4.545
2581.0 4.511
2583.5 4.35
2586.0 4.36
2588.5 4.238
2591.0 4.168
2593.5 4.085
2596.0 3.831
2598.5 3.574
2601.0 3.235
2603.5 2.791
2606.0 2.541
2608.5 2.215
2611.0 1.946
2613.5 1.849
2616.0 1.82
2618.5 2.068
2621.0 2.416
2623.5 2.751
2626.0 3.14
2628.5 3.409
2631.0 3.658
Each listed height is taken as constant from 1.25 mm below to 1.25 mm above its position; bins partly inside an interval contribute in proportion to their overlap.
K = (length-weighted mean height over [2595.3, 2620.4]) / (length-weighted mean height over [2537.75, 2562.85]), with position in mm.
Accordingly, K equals 0.6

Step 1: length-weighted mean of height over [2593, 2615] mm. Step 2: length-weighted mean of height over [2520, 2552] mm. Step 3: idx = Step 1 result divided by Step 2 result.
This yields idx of 0.65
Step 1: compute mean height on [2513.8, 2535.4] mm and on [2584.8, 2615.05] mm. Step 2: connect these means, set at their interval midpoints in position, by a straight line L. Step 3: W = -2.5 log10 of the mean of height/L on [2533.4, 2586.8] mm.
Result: -0.15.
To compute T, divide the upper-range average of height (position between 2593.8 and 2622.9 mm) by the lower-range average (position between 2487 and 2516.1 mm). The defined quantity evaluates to 0.59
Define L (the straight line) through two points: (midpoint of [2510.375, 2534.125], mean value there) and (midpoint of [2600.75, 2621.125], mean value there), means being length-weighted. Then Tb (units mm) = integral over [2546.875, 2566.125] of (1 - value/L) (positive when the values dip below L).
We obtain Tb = -4.4 mm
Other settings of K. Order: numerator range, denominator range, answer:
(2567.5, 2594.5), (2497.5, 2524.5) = 1.00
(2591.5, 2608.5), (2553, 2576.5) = 0.75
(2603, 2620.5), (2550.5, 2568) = 0.49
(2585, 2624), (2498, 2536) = 0.68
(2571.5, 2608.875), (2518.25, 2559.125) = 0.89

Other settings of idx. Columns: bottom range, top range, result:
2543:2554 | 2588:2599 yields 0.91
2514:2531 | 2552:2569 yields 1.00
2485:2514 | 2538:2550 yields 0.98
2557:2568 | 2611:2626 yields 0.51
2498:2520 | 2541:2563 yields 1.00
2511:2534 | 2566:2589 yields 1.01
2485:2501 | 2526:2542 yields 0.97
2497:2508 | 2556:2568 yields 0.99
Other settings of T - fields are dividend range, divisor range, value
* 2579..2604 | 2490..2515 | 0.90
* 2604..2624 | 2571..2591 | 0.50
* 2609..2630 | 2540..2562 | 0.56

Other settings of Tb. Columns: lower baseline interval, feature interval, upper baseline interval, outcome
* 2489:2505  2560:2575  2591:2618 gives -4.5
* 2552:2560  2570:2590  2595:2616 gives -4.9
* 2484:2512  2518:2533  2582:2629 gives -1.1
